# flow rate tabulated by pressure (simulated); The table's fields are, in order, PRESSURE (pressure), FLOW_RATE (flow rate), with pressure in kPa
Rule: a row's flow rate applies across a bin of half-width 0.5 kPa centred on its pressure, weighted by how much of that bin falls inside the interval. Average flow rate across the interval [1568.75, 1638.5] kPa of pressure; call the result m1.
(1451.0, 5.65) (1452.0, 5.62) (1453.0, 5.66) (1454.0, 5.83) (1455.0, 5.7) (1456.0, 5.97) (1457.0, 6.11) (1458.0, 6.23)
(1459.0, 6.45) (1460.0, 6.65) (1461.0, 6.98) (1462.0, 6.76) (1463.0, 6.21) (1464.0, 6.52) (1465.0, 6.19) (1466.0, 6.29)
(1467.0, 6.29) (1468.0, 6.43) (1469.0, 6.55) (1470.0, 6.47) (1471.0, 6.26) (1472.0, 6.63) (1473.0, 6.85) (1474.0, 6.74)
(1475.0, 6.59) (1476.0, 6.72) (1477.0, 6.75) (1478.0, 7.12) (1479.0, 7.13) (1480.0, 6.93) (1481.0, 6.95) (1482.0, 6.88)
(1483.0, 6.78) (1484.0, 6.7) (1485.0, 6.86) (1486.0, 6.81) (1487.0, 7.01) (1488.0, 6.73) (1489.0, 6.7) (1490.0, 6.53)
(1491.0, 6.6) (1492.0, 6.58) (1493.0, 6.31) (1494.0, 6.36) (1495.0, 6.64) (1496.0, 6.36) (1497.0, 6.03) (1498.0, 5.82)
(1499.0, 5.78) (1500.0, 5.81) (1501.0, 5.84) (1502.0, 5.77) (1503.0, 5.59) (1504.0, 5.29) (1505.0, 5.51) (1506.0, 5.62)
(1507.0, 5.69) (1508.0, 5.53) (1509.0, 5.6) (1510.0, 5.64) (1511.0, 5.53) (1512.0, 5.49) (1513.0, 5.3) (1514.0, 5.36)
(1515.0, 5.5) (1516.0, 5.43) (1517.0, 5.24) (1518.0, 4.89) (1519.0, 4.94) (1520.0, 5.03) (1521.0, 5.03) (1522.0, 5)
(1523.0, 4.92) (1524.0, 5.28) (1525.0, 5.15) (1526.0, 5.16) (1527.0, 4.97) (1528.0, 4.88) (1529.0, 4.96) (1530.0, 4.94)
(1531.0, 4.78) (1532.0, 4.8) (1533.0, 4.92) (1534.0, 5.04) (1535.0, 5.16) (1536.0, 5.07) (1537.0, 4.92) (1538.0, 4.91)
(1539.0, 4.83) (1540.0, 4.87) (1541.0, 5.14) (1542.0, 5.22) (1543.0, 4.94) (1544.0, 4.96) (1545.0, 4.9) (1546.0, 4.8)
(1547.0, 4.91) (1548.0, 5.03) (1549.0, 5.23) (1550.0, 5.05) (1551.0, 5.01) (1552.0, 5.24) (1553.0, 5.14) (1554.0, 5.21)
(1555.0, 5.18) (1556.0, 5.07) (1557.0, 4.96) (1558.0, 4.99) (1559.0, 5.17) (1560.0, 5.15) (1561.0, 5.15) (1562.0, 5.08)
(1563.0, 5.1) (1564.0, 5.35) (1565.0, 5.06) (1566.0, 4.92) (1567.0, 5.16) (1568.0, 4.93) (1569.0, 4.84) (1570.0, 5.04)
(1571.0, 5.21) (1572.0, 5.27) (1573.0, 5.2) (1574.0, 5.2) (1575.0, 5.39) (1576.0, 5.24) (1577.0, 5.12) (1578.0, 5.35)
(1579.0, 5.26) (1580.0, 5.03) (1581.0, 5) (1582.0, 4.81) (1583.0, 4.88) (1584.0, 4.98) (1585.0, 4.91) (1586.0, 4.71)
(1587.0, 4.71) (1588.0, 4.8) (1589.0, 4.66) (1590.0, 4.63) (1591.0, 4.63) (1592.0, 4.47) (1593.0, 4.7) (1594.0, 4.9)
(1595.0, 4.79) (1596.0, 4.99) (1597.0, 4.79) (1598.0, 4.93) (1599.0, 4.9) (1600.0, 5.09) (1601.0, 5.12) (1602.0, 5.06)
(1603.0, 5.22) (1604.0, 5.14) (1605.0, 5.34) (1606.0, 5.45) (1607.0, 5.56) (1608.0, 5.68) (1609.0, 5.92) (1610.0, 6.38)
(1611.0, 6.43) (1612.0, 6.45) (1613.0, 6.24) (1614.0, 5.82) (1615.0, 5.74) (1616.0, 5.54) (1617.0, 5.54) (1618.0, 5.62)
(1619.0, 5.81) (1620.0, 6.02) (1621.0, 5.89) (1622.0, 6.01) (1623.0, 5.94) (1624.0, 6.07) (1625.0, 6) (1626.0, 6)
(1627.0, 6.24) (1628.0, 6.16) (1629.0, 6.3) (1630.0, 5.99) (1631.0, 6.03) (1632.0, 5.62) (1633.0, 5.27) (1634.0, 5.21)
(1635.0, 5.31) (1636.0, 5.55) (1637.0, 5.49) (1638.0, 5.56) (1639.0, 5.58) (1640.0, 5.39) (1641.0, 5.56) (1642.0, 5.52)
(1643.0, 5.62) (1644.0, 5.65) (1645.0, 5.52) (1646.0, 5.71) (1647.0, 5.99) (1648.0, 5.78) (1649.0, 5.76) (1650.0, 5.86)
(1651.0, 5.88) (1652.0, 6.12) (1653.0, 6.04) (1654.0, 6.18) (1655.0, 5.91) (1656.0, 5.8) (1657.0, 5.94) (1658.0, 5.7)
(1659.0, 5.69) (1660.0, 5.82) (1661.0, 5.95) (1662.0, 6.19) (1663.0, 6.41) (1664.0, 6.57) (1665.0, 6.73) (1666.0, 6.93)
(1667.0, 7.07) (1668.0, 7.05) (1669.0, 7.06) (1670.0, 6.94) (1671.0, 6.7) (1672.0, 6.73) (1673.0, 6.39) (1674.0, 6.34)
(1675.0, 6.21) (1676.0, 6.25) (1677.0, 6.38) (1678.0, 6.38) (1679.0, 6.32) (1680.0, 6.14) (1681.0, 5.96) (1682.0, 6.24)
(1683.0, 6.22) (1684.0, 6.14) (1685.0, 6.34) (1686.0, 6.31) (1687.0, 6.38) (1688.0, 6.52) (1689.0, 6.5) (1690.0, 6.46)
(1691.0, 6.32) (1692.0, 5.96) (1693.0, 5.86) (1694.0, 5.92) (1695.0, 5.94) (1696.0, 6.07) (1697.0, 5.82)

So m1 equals 5.39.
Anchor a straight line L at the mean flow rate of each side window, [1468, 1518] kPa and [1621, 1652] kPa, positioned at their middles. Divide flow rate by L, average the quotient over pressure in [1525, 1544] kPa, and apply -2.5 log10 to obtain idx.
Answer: 0.22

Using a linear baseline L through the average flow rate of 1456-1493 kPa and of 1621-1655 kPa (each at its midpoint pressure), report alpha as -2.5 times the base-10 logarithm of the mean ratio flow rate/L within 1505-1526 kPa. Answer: 0.21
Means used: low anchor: 6.62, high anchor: 5.79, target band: 5.31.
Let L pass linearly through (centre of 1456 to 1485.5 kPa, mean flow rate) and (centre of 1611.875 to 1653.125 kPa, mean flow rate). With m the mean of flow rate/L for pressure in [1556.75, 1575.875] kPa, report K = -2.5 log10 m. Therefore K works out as 0.195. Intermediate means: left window 6.61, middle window 5.12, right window 5.79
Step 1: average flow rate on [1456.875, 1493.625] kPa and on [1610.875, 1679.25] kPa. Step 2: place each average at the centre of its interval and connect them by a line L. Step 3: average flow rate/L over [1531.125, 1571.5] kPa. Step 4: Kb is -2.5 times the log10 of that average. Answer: 0.25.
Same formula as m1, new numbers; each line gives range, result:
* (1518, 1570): 5.03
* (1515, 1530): 5.07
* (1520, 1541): 4.98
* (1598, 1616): 5.6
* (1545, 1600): 5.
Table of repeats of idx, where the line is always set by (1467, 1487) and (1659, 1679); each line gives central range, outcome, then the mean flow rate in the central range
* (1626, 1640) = 0.15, 5.71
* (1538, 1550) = 0.31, 4.98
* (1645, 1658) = 0.11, 5.89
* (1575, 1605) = 0.31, 4.94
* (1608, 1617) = 0.10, 6.01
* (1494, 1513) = 0.17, 5.76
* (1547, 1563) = 0.29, 5.1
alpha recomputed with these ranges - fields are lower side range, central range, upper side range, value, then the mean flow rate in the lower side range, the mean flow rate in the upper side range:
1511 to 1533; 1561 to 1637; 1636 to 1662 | 0.03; 5.1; 5.77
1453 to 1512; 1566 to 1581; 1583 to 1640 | 0.11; 6.32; 5.46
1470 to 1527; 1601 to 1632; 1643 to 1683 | 0.06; 6.02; 6.21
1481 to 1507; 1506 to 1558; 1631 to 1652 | 0.19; 6.28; 5.61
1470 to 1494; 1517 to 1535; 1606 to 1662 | 0.28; 6.73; 5.82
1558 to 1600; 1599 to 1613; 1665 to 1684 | -0.03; 4.99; 6.51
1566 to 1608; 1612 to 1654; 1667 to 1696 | -0.02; 5.02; 6.36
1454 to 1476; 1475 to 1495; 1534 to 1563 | -0.11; 6.42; 5.05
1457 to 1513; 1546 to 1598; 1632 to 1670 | 0.22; 6.34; 5.94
